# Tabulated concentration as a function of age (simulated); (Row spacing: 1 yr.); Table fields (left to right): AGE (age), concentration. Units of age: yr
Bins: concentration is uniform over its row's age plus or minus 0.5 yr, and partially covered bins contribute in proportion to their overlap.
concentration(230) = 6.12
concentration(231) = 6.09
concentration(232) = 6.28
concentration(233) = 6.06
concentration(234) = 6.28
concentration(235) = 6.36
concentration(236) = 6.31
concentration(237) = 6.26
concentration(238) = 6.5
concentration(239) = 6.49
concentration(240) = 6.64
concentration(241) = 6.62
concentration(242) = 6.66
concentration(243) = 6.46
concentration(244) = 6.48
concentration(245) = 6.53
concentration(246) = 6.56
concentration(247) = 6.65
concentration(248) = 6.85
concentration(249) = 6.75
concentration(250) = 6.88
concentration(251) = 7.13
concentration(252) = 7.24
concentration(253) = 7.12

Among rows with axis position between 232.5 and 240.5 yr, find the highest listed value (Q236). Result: 6.64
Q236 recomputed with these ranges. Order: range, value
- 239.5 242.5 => 6.66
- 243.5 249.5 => 6.85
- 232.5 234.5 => 6.28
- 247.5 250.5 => 6.88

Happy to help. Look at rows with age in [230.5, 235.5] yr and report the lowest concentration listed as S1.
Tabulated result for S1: 6.06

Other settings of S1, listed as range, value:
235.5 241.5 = 6.26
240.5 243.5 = 6.46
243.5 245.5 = 6.48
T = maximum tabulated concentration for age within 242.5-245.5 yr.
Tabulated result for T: 6.53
